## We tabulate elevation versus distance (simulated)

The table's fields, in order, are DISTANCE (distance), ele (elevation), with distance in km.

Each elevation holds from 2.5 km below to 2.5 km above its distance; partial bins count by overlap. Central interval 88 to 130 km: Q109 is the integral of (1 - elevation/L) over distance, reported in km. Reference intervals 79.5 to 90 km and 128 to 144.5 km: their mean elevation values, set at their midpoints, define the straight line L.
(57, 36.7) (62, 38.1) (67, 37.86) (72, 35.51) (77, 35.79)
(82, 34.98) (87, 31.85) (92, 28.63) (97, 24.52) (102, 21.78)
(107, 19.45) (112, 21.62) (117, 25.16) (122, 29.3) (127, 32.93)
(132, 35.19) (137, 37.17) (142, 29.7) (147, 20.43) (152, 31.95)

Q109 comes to 9.7 km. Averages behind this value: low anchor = 33.2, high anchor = 33.9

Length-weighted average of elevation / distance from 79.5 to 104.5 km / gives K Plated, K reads 28.4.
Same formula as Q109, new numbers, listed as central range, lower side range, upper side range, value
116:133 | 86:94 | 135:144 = 0.9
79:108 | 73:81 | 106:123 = 3.1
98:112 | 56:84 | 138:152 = 4.8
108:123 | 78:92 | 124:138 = 4.3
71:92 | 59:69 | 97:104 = -2.2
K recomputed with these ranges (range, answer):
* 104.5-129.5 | 25.7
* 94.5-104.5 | 23.1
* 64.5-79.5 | 36.4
